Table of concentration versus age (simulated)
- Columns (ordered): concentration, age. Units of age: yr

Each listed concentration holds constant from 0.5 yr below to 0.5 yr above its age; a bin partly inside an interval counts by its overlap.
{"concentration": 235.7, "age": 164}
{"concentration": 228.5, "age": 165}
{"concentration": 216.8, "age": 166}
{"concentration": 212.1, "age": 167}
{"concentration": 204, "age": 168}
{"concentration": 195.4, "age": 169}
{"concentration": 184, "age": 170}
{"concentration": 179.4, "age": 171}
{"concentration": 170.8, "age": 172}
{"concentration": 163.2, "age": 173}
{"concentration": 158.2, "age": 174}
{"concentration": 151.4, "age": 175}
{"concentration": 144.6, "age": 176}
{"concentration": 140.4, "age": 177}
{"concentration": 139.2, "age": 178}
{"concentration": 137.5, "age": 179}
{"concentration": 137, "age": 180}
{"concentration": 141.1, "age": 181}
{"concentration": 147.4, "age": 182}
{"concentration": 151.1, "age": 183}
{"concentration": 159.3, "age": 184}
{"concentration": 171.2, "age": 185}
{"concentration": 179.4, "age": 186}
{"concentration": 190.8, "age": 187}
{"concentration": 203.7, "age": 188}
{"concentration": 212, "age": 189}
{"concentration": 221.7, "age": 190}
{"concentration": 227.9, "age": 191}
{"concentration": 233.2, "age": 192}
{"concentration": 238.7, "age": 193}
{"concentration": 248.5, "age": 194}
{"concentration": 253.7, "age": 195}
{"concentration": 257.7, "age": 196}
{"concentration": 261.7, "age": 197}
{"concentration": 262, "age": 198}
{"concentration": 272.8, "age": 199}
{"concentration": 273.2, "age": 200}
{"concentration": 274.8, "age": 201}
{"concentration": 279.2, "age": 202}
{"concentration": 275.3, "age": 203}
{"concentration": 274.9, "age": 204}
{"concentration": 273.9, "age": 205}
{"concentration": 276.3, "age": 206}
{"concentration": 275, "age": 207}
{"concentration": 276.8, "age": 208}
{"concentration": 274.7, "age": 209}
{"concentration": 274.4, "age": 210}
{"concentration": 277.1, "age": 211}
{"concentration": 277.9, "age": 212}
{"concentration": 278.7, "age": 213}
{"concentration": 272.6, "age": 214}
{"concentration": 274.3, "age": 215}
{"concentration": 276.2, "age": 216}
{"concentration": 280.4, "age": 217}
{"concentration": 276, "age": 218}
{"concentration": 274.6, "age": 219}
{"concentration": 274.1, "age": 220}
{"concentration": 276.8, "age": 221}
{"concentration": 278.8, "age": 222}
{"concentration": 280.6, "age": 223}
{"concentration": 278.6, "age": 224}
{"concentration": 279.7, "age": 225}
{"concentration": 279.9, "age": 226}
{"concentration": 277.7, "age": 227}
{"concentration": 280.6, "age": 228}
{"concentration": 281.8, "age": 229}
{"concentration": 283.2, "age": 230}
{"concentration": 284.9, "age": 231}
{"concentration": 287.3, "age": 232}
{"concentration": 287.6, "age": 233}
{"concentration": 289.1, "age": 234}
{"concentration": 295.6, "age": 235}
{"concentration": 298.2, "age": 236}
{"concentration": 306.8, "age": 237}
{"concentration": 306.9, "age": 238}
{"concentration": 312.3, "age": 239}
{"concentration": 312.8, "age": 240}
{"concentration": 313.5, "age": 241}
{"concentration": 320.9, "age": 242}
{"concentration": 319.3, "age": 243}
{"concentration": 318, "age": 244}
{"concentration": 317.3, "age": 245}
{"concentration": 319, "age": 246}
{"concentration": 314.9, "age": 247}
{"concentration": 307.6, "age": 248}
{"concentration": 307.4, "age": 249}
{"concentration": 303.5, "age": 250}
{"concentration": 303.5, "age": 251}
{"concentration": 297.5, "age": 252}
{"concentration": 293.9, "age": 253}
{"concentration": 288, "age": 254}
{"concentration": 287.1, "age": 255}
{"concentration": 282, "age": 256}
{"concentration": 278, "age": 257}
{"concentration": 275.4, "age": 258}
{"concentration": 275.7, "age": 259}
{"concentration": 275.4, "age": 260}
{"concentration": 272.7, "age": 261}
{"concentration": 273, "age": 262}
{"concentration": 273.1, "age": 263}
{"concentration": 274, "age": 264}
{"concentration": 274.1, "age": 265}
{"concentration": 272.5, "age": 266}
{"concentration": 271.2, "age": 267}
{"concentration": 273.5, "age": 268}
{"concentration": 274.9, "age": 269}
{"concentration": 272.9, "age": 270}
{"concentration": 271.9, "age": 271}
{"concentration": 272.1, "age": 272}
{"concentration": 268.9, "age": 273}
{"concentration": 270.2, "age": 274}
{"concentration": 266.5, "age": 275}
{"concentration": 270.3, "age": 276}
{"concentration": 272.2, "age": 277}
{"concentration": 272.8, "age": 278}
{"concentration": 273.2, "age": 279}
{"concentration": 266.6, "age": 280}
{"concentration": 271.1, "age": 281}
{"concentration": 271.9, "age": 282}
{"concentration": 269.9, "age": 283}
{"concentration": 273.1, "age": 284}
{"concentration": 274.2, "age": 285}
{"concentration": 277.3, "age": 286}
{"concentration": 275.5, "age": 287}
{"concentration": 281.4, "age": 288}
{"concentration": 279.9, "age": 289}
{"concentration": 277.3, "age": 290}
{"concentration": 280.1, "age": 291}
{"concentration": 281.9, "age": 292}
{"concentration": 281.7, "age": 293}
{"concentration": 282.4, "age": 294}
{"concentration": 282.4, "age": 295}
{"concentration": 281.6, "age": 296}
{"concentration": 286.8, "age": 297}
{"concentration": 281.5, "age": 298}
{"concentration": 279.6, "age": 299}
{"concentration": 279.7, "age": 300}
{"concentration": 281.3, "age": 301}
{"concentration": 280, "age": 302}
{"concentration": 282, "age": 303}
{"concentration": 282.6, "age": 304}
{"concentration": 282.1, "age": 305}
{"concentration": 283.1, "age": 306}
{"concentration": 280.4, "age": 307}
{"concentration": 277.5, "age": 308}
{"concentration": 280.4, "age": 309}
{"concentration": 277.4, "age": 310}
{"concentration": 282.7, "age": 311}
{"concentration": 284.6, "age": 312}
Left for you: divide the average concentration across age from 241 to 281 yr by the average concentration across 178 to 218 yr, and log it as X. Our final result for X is 1.20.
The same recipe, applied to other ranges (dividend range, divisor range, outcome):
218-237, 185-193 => 1.35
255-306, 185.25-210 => 1.10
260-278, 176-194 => 1.52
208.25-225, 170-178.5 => 1.76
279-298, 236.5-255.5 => 0.90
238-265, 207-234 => 1.06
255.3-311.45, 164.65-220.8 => 1.23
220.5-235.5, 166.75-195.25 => 1.56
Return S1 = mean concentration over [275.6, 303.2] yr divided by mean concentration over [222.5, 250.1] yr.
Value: 0.93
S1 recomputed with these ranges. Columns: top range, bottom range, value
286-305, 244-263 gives 0.96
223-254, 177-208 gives 1.35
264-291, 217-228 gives 0.98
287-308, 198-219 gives 1.02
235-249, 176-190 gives 1.91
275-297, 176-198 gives 1.43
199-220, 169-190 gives 1.67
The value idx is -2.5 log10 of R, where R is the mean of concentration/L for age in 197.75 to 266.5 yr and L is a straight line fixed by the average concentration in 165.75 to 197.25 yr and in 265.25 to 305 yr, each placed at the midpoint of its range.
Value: -0.24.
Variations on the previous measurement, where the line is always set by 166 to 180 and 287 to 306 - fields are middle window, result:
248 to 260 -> -0.197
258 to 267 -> -0.098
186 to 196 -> -0.212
